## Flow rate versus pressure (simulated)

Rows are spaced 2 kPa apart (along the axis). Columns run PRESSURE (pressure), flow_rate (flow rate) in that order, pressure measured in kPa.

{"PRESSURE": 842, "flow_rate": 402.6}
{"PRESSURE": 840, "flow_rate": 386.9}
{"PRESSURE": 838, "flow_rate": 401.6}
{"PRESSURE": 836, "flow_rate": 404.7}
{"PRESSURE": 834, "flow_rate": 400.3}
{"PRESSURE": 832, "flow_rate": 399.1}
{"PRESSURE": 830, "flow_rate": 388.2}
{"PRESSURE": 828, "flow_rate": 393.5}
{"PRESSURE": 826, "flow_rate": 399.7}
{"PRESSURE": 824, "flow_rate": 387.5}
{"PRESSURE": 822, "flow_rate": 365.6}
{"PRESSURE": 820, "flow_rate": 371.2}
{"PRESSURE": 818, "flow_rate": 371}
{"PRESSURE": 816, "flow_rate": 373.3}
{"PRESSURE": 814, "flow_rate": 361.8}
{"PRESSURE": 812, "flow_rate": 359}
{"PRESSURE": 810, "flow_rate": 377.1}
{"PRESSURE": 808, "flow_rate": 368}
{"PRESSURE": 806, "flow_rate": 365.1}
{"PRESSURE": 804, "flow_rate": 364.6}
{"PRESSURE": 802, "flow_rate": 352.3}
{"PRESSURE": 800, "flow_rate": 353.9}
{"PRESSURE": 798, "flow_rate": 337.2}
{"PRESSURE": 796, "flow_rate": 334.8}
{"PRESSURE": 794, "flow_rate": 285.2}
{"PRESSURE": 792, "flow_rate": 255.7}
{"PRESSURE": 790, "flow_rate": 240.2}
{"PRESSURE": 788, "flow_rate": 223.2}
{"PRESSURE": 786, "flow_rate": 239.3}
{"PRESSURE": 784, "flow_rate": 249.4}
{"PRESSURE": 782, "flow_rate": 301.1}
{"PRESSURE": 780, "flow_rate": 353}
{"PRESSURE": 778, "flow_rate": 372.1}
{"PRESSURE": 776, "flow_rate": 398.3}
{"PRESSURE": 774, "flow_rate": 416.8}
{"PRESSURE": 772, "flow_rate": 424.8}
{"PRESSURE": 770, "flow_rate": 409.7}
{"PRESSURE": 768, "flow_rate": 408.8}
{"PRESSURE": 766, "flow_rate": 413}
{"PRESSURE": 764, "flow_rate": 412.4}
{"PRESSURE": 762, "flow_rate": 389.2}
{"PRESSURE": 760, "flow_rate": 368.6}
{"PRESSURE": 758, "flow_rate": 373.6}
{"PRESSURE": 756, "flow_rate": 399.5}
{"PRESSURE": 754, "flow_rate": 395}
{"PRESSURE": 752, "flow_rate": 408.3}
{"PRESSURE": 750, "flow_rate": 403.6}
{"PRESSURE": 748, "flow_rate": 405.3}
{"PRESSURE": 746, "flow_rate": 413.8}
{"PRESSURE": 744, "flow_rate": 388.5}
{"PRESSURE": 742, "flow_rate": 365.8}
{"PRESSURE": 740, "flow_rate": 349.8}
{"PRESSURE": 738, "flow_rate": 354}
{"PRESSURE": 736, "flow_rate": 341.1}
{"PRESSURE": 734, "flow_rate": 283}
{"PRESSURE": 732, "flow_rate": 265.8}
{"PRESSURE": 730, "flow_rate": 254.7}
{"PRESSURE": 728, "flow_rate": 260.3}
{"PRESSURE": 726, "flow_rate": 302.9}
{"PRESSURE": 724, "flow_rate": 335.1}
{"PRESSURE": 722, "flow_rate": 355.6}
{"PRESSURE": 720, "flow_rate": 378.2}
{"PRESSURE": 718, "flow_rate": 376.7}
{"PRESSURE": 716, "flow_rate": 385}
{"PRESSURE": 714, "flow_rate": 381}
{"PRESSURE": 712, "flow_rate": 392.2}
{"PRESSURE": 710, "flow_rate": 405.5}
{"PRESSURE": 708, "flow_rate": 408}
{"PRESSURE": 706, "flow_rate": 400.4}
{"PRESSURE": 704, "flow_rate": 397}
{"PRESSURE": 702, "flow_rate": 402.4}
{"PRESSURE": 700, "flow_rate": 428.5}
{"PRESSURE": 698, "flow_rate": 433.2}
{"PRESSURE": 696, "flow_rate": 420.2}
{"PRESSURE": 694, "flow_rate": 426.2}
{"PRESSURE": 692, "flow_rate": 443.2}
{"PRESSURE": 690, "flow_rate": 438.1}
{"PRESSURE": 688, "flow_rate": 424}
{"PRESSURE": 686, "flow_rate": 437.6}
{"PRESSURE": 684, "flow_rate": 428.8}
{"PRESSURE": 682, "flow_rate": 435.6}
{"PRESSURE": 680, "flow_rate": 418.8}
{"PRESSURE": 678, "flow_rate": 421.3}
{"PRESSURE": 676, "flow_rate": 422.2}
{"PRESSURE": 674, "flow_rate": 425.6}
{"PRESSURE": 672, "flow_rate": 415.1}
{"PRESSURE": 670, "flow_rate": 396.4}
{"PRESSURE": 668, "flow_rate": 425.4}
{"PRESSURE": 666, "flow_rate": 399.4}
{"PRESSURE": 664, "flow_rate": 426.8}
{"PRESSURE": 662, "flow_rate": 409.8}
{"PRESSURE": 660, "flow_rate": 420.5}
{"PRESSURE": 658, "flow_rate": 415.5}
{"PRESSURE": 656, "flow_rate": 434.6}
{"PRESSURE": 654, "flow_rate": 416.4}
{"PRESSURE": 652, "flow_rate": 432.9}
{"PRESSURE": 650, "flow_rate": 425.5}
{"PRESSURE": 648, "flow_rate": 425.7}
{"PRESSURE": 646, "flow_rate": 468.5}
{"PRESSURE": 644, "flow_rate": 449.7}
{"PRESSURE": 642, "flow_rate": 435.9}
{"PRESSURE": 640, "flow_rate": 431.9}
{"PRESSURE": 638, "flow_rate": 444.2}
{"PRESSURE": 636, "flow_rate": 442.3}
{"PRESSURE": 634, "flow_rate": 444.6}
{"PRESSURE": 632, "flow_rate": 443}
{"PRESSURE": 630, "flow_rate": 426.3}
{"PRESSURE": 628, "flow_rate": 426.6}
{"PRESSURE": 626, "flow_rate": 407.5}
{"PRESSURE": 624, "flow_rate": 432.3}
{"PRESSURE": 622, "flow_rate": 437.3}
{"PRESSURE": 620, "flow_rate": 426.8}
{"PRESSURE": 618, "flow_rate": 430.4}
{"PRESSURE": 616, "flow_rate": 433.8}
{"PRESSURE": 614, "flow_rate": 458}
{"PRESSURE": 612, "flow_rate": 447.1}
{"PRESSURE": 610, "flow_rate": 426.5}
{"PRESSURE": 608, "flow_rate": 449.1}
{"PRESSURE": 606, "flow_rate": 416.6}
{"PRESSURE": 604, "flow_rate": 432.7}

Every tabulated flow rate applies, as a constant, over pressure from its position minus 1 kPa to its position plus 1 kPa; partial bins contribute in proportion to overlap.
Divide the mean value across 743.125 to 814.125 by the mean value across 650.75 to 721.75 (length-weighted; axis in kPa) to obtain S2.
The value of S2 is 0.87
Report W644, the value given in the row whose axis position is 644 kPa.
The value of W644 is 449.7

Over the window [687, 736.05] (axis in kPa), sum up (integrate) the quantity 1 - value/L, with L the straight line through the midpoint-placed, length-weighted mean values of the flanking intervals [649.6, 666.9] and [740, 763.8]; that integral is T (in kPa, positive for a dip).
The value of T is 3.6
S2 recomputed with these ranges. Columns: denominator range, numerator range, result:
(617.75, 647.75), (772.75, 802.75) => 0.72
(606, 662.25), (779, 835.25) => 0.79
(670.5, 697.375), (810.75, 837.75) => 0.90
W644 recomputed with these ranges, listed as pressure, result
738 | 354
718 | 376.7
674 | 425.6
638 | 444.2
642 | 435.9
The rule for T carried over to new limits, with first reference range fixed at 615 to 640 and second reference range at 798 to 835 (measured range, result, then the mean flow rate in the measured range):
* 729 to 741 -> 2.7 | 308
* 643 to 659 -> -0.3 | 434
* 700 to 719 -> 0.5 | 396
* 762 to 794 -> 3.8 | 341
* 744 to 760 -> -0.1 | 397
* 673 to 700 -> -0.9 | 429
